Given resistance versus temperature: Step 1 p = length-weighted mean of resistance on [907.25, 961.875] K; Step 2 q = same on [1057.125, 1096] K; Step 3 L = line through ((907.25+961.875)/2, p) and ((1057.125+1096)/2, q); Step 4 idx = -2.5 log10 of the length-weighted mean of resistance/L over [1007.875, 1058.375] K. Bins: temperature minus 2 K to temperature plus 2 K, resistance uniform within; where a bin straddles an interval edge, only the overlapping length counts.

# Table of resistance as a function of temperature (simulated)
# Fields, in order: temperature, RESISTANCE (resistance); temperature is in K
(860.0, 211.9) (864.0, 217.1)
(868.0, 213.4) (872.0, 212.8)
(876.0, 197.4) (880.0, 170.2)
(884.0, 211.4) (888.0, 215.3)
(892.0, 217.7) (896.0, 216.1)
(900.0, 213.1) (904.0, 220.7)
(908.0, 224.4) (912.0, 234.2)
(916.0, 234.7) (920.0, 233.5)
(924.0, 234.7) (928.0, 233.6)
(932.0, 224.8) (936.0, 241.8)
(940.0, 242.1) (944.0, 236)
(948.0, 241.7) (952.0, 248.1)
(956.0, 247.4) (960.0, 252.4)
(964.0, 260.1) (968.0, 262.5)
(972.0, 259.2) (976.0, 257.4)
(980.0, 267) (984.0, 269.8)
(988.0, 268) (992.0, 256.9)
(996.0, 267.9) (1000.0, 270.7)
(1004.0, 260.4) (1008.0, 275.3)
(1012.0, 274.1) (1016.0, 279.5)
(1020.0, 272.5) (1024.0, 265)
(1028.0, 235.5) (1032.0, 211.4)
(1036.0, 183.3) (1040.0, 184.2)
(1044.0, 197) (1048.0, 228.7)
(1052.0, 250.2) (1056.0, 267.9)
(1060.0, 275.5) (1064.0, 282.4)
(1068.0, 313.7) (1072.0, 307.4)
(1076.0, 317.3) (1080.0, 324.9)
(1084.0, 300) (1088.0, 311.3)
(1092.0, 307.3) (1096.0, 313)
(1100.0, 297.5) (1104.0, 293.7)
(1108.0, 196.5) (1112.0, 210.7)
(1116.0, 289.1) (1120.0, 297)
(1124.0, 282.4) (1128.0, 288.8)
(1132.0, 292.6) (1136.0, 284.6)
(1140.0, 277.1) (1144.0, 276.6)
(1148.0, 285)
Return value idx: 0.18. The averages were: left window 238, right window 304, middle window 239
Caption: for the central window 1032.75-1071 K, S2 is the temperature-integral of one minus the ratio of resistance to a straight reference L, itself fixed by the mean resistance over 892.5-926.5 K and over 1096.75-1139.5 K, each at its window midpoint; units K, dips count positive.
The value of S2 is 2.4 K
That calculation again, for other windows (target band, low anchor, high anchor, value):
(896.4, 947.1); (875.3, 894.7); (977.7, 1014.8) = -1.4 K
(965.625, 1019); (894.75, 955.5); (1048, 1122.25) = -2.6 K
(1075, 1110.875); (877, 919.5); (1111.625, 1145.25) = -3.0 K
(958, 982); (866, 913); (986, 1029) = -1.0 K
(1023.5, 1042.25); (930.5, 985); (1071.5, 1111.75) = 4.3 K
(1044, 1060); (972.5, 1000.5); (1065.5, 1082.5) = 3.0 K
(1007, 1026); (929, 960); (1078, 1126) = -0.9 K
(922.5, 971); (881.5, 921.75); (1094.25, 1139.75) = -2.3 K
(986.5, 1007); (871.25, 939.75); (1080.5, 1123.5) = -1.3 K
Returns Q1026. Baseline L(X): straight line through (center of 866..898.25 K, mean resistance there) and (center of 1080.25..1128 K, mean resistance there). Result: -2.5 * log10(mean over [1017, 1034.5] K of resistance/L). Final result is 0.04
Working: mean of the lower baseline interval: 207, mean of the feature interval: 246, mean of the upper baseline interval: 284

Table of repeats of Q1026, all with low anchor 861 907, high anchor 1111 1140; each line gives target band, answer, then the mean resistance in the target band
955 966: -0.10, 254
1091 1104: -0.12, 304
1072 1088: -0.17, 313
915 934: -0.05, 232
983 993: -0.11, 265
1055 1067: -0.07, 279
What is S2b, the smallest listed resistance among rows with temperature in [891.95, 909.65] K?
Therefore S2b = 213.1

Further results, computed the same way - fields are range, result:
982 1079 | 183.3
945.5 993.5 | 241.7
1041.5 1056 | 197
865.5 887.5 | 170.2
